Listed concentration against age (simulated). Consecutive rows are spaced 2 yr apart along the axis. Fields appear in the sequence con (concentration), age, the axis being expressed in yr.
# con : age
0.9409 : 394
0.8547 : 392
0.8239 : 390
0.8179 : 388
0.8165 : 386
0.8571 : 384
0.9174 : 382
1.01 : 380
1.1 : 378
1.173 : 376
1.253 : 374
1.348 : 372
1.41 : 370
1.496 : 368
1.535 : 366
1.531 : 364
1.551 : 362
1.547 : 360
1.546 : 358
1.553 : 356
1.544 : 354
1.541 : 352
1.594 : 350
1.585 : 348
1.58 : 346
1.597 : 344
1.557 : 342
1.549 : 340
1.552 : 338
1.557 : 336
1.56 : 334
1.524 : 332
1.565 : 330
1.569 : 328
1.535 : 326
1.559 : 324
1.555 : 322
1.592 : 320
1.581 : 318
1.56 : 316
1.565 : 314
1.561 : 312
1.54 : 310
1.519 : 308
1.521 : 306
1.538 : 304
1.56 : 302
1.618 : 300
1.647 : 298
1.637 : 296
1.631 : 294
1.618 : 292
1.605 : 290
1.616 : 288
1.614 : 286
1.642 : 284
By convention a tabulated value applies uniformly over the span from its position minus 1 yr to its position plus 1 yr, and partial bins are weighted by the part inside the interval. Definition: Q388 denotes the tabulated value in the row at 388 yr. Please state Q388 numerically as 0.8179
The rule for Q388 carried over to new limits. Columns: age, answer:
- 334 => 1.56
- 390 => 0.8239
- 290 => 1.605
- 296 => 1.637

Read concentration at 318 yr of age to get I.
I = 1.581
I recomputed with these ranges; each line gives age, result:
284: 1.642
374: 1.253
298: 1.647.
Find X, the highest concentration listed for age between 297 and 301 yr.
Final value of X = 1.647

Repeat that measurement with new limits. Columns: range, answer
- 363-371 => 1.535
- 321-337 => 1.569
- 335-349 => 1.597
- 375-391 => 1.173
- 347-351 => 1.594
